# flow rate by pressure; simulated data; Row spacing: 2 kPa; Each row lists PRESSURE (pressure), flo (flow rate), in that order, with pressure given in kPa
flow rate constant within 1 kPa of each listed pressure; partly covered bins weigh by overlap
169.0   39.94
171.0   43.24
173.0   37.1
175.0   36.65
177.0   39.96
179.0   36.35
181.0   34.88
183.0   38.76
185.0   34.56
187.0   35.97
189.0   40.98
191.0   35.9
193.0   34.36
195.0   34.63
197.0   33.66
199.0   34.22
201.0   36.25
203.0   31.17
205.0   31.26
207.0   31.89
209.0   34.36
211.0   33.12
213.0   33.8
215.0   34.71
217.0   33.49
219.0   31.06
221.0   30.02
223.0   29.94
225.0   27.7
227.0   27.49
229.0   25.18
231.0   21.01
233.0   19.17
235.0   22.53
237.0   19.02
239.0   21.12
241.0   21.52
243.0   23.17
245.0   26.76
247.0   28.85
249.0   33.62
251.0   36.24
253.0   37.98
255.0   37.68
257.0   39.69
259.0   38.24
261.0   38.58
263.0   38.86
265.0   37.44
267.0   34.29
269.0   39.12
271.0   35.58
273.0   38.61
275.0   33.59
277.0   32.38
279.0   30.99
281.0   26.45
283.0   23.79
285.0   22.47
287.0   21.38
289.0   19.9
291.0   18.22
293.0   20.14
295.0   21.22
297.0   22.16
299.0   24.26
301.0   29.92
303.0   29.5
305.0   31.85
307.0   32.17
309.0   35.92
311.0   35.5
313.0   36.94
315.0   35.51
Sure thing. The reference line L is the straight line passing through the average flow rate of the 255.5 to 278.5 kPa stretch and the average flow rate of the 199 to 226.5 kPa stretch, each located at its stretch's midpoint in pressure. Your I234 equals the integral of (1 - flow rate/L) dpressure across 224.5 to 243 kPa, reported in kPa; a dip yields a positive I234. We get 6.2 kPa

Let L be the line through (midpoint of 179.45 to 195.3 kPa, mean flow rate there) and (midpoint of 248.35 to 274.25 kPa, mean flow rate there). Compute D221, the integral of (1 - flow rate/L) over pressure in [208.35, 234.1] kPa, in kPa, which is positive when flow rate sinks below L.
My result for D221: 5.3 kPa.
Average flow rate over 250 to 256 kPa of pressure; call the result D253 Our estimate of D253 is 37.3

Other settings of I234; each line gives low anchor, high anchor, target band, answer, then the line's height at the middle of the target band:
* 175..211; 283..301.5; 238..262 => -3.9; 27.7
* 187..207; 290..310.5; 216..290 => 0.9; 30.4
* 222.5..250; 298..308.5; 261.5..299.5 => -1.1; 28.1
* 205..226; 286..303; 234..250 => 2.3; 28.8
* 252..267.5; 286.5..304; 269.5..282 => -0.7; 31.2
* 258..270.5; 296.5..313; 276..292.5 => 4.8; 34.3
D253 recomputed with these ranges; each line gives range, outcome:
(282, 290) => 21.9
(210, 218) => 33.8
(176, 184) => 37.5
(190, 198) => 34.6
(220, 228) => 28.8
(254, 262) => 38.5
